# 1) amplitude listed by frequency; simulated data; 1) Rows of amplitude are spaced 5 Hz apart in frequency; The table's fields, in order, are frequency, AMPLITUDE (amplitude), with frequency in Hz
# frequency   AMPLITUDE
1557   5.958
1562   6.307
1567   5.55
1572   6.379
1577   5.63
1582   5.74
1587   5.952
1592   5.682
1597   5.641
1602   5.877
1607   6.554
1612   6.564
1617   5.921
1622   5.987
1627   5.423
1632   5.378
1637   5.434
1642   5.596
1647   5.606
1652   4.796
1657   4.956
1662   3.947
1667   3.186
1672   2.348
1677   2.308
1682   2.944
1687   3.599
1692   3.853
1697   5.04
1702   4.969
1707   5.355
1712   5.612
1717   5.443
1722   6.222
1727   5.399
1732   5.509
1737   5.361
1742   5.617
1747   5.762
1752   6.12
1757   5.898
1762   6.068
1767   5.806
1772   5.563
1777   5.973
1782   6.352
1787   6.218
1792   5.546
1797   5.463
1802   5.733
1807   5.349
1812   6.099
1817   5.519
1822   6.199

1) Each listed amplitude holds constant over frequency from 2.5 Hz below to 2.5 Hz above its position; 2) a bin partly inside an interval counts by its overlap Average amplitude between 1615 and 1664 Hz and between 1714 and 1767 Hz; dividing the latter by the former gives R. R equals 1.1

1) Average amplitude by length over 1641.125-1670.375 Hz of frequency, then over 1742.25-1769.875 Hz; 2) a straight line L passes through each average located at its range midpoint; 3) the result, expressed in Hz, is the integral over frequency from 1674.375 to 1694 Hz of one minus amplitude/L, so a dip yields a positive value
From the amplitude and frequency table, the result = 7.1 Hz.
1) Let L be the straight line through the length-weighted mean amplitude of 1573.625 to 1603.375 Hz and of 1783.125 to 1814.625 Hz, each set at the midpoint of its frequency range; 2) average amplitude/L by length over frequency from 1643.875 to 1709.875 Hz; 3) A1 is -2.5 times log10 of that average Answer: 0.37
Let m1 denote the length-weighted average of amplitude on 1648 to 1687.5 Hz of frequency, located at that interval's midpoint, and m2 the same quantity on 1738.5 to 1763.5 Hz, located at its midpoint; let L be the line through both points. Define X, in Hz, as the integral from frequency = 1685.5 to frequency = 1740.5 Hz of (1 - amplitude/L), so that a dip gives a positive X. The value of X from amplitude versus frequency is -3.7 Hz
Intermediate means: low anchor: 3.59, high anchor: 5.86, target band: 5.16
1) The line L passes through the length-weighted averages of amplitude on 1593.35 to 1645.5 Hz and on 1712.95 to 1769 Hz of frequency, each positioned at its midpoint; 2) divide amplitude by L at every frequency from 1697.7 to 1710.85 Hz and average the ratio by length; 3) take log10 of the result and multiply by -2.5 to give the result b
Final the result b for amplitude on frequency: 0.11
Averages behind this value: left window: 5.83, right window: 5.74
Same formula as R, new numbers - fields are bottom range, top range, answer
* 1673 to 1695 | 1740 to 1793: 1.87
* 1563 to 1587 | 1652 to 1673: 0.65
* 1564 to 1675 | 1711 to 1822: 1.08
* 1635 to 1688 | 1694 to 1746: 1.34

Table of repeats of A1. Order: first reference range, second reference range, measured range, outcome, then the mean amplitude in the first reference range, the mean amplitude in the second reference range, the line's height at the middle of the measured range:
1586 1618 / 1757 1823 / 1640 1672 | 0.31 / 6.04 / 5.83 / 5.98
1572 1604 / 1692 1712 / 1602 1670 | 0.03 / 5.8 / 5.02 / 5.47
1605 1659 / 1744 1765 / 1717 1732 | 0.03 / 5.65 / 5.95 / 5.88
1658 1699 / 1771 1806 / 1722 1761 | -0.19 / 3.44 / 5.83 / 4.81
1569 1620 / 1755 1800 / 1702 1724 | 0.07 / 5.99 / 5.87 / 5.92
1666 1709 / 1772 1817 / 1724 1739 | -0.19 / 3.73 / 5.81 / 4.59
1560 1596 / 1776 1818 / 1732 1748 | 0.05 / 5.88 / 5.81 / 5.83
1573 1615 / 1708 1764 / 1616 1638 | 0.05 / 5.97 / 5.72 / 5.91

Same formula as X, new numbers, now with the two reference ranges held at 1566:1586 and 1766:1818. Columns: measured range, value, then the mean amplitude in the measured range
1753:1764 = -0.4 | 6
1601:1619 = -1.3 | 6.27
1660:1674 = 6.4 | 3.16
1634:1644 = 0.6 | 5.5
